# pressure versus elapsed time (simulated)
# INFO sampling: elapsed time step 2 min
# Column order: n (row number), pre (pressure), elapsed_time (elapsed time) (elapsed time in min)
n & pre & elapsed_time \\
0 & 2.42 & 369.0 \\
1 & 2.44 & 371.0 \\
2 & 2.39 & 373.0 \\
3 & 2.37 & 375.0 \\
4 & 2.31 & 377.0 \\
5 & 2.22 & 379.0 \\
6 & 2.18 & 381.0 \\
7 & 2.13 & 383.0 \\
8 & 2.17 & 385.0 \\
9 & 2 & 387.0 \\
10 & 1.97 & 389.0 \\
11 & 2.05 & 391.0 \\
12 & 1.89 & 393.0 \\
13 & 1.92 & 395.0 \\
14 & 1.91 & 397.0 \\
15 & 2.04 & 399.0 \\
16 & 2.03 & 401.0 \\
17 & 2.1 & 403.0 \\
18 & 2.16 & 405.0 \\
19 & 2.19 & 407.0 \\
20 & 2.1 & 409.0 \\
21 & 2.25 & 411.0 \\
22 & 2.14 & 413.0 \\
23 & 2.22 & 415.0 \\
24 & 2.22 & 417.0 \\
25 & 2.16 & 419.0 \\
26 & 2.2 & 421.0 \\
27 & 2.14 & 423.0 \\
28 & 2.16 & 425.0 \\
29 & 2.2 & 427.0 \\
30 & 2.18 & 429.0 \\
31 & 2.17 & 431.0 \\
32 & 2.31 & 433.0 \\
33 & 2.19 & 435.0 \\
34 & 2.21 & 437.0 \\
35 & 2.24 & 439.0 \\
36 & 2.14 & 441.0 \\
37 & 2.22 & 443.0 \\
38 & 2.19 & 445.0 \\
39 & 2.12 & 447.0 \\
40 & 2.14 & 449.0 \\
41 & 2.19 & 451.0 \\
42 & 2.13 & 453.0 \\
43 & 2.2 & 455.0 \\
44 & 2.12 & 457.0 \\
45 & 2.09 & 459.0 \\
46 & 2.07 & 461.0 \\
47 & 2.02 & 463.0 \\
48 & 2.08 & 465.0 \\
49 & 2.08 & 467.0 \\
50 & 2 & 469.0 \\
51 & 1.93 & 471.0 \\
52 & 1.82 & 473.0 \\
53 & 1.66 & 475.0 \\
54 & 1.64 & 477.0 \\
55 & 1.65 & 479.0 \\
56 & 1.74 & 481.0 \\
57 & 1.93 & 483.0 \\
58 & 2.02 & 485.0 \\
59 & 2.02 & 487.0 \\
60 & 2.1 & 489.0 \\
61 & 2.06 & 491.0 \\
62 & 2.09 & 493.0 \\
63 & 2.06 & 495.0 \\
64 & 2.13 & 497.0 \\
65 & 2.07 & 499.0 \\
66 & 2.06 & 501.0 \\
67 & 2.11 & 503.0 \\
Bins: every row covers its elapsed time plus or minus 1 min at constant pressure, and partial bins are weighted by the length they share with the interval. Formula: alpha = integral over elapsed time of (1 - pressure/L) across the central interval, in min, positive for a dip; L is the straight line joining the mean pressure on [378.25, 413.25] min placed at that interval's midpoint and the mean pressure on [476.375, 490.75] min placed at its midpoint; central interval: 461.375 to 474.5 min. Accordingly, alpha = -0.4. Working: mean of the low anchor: 2.08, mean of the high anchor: 1.89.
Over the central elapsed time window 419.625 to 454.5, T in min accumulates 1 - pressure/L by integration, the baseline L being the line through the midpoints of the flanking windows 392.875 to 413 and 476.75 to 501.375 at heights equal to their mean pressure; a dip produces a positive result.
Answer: -2.6 min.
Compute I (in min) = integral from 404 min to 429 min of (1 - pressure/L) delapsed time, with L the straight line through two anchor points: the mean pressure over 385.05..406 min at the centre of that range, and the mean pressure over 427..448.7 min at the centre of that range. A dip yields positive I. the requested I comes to -0.9 min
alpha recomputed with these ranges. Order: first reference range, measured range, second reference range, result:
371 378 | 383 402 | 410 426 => 2.39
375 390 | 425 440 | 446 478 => -1.03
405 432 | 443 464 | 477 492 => -0.97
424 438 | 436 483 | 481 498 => 2.11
